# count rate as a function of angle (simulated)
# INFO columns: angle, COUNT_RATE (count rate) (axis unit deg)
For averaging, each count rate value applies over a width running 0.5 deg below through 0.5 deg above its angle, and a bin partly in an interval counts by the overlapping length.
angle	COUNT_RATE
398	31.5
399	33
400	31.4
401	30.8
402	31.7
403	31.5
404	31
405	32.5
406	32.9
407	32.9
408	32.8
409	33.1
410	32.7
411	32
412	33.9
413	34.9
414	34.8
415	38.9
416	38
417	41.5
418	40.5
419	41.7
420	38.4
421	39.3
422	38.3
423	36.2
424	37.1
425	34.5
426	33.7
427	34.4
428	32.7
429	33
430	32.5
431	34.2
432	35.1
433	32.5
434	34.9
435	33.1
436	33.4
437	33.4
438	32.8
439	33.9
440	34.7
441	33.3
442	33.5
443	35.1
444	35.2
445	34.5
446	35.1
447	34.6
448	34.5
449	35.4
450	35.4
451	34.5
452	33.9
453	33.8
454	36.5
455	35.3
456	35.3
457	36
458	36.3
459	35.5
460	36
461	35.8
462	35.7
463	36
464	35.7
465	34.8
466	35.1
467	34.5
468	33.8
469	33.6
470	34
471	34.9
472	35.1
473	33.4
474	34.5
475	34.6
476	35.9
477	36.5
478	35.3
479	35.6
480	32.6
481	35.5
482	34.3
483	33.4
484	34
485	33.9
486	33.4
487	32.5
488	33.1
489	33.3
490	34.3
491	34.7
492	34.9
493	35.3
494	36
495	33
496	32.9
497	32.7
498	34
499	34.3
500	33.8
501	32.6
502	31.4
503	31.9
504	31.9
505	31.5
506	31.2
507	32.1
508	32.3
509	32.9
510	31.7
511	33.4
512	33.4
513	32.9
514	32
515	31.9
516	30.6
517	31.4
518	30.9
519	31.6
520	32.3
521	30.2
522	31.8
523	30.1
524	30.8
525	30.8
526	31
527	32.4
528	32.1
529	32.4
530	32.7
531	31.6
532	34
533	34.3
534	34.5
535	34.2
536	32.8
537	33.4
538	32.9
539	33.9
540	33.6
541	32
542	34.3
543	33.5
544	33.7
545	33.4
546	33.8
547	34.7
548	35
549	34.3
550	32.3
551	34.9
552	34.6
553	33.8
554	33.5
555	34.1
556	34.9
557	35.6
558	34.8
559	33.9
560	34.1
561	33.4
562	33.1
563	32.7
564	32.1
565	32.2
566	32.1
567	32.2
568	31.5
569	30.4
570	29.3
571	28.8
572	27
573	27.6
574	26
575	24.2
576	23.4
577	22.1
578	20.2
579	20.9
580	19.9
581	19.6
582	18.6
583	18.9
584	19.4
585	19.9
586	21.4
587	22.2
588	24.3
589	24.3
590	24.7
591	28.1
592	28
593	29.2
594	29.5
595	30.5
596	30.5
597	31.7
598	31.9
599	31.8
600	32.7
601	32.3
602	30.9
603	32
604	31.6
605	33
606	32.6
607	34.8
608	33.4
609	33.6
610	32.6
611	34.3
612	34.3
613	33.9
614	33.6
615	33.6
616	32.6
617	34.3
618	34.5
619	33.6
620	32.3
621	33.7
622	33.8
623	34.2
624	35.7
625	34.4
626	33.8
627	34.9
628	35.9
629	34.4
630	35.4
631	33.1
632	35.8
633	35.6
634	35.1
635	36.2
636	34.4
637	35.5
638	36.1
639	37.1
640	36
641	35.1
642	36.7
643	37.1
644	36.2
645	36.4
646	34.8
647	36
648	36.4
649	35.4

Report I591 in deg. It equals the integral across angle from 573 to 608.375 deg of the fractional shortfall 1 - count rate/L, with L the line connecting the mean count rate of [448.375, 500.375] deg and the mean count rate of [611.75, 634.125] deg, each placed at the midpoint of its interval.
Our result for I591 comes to 7.9 deg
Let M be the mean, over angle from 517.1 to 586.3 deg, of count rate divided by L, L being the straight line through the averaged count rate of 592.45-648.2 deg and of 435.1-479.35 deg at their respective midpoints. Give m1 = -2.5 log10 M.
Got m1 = 0.13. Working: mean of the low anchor 34.8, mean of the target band 30.5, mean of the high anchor 33.9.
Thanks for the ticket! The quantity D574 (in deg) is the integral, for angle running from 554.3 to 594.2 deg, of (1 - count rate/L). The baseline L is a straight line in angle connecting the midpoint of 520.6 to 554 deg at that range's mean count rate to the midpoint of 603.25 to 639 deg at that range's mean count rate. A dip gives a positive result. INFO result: 7.32 deg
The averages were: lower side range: 33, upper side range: 34.2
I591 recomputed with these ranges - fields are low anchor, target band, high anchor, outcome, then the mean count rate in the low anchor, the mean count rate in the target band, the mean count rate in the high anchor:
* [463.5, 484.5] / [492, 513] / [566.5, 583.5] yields -0.7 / 34.6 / 33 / 24.7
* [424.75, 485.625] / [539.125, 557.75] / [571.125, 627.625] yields -1.8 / 34.5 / 34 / 29.2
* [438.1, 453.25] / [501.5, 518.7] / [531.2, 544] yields 1.0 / 34.5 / 32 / 33.6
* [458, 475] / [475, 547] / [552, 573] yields 1.5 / 34.9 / 33.1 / 32.4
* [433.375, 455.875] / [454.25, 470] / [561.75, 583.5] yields -0.9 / 34.4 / 35.3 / 26.4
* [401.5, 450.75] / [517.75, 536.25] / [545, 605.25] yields -0.7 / 34.7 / 32.1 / 29.2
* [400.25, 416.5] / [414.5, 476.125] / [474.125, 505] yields -3.0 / 33.4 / 35.3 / 33.9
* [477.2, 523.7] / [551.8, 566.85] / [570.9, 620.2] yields -1.7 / 32.9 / 33.6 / 28.4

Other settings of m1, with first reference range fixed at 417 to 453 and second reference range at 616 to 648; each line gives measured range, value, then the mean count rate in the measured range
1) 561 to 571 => 0.11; 31.7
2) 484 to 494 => 0.03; 34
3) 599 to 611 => 0.08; 32.7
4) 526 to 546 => 0.06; 33.2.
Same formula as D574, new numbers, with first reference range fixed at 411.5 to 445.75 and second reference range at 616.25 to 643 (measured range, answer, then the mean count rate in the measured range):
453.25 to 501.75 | 0.99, 34.6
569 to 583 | 4.52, 23.7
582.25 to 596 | 4.03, 24.7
